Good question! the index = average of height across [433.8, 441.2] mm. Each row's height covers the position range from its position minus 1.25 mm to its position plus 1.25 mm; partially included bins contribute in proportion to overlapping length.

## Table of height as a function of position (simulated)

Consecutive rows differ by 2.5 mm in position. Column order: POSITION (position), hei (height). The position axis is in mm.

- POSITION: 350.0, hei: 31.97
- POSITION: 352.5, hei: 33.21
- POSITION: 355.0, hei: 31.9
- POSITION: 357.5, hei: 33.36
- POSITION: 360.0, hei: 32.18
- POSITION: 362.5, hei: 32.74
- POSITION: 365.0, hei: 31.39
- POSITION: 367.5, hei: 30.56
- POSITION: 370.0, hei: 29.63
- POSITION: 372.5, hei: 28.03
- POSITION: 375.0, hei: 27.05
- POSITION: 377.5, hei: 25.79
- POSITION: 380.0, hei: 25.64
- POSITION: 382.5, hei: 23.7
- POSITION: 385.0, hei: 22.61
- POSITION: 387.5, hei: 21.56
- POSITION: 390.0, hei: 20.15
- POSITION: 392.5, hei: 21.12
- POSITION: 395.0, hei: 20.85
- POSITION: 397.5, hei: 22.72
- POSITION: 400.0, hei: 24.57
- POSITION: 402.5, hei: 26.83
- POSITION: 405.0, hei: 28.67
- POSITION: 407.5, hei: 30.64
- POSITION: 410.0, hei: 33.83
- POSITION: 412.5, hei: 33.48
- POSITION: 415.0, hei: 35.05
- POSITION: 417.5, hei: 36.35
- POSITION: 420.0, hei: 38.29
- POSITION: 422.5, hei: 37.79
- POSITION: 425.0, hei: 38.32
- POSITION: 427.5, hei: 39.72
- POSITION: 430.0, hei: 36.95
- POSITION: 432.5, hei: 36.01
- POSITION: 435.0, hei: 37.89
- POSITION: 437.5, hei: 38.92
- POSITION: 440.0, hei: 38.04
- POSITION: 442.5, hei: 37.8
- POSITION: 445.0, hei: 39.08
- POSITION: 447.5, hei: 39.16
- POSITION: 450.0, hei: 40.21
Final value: 38.3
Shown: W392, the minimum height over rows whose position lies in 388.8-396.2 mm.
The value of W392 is 20.15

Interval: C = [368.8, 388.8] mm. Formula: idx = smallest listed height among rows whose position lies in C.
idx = 21.56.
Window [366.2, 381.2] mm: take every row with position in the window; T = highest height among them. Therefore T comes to 30.56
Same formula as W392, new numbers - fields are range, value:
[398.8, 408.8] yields 24.57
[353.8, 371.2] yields 29.63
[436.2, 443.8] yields 37.8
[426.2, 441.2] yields 36.01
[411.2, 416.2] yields 33.48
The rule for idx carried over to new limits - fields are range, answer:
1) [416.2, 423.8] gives 36.35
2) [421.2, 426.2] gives 37.79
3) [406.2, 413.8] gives 30.64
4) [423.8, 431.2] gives 36.95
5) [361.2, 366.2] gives 31.39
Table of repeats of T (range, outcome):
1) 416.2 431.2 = 39.72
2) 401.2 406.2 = 28.67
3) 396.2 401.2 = 24.57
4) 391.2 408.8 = 30.64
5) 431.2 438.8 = 38.92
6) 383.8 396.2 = 22.61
